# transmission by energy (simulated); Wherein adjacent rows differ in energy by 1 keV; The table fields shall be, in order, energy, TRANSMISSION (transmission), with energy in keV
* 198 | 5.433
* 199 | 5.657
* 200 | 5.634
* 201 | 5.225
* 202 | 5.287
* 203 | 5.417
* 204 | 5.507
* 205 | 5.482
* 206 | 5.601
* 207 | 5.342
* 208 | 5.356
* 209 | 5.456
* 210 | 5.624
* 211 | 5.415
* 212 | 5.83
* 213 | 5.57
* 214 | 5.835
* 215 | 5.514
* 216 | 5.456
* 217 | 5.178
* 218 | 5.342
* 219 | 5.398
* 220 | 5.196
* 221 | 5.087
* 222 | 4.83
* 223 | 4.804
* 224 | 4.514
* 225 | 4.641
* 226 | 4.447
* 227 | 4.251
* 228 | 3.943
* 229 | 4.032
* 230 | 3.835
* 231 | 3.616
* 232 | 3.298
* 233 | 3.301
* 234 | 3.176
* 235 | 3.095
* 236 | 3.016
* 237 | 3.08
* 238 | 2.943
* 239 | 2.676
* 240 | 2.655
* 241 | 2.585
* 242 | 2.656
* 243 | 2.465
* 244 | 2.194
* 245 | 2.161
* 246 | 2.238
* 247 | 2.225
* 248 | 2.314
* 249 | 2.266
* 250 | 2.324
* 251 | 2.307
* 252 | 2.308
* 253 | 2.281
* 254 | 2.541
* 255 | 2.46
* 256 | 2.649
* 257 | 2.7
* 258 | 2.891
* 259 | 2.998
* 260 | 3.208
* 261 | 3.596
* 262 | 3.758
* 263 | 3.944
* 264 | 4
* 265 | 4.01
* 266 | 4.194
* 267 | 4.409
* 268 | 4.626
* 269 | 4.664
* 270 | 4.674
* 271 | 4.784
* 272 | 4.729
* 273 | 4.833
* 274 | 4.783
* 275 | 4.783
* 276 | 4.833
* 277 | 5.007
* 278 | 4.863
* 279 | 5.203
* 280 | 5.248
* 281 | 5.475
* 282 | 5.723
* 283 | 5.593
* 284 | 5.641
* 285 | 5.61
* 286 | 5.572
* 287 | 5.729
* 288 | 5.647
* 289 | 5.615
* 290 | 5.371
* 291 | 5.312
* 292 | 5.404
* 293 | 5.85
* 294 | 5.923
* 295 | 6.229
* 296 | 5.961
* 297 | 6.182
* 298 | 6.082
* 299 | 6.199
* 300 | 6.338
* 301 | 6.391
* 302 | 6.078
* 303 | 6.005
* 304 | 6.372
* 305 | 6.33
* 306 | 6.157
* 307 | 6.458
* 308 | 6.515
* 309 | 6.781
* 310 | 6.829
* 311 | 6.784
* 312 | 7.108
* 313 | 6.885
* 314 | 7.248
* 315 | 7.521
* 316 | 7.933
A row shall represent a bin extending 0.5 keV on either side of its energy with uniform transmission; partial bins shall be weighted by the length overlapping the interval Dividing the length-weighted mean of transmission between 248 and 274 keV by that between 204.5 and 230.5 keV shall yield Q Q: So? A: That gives 0.69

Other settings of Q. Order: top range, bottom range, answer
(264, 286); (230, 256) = 1.85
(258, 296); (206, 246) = 1.17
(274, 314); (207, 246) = 1.42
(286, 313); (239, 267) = 2.16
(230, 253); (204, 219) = 0.49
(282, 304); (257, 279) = 1.38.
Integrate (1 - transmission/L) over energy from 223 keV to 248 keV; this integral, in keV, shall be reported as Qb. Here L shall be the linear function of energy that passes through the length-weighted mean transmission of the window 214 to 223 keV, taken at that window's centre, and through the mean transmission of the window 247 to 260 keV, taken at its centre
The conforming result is 4.8 keV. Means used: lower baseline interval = 5.26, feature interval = 3.22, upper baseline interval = 2.52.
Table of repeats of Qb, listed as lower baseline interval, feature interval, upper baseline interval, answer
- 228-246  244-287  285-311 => 5.9 keV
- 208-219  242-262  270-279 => 9.9 keV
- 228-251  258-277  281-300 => 0.9 keV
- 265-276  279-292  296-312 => -0.3 keV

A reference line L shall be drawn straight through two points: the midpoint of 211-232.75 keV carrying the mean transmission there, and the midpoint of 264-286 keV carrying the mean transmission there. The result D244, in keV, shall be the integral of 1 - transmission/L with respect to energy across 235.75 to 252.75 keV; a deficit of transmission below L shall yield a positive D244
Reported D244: 8.3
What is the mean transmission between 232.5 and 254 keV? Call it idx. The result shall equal 2.58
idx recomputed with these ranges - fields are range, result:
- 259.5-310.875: 5.37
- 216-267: 3.42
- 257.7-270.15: 3.92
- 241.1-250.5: 2.33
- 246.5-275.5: 3.49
